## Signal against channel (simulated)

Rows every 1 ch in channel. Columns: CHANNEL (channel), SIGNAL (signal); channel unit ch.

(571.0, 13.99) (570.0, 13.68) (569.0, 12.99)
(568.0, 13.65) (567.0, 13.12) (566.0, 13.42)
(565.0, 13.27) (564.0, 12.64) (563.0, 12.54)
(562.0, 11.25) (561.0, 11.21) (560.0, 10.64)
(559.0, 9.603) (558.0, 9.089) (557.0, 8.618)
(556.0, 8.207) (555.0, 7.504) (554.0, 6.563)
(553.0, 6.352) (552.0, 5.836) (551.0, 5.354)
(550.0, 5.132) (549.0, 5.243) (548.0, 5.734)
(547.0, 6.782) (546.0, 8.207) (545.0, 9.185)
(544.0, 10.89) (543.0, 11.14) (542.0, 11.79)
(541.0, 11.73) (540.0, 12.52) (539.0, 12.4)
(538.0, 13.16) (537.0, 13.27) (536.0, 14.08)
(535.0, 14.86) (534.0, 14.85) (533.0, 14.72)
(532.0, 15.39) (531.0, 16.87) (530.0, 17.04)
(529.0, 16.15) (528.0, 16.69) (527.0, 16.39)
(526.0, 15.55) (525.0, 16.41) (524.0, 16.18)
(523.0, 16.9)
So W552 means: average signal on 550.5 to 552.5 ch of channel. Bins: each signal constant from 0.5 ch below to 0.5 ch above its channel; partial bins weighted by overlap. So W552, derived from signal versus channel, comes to 5.6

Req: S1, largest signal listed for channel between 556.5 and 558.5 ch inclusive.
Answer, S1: 9.089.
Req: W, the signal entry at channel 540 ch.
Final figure 12.52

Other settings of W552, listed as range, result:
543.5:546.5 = 9.43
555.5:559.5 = 8.88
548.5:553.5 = 5.58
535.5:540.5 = 13.1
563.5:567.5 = 13.1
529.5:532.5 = 16.4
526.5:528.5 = 16.5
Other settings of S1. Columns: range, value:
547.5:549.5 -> 5.734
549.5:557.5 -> 8.618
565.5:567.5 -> 13.42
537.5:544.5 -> 13.16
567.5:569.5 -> 13.65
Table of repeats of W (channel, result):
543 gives 11.14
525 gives 16.41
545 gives 9.185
